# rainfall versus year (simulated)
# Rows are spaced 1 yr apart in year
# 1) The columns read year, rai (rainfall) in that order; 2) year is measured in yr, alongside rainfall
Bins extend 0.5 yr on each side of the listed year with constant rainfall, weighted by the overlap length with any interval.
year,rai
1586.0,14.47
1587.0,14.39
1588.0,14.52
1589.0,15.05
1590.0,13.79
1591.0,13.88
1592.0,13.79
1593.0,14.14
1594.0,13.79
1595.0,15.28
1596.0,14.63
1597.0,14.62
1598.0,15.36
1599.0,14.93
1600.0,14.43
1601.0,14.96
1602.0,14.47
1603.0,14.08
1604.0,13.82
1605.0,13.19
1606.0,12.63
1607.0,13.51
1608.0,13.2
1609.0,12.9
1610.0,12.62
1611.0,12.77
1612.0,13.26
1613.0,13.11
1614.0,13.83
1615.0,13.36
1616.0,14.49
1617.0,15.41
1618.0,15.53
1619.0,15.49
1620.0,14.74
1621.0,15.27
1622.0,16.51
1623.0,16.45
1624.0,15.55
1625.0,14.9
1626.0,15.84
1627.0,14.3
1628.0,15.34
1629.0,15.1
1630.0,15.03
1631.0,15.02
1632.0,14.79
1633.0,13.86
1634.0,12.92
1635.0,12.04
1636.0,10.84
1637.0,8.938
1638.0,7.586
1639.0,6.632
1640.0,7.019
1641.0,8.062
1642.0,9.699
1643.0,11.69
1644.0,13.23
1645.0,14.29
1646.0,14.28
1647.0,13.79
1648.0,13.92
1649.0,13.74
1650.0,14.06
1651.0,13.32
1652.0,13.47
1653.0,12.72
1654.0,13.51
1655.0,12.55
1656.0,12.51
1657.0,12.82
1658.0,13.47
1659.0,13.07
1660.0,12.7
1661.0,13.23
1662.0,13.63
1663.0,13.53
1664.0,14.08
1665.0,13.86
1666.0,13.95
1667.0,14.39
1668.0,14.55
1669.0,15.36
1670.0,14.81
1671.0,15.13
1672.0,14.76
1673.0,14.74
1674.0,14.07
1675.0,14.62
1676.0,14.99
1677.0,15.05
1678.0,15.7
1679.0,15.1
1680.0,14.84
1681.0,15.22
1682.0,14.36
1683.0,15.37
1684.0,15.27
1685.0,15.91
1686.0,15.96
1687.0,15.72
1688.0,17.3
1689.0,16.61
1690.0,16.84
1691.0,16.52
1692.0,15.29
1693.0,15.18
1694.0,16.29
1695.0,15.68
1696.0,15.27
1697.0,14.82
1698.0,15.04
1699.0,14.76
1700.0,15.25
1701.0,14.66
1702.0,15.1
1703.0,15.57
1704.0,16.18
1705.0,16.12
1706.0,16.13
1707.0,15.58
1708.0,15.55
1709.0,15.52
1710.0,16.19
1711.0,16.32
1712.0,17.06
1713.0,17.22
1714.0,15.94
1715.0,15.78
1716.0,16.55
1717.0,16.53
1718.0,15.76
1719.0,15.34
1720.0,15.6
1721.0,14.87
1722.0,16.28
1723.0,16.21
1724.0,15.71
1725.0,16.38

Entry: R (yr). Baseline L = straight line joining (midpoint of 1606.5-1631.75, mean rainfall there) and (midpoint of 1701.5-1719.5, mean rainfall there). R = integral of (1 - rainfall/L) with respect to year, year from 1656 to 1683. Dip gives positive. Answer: 1.9 yr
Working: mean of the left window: 14.5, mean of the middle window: 14.3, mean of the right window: 16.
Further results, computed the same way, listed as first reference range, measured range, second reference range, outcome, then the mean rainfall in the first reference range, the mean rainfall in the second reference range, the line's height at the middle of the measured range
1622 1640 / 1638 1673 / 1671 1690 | 3.28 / 13.2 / 15.3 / 14.2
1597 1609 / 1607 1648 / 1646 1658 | 1.34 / 14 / 13.4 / 13.7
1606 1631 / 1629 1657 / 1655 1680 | 4.02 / 14.5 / 14.2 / 14.3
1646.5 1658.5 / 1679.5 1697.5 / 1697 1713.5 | -0.87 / 13.3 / 15.7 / 15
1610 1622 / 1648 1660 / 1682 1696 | 1.53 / 14.3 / 15.9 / 15.1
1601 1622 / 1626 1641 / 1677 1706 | 2.40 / 14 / 15.6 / 14.4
